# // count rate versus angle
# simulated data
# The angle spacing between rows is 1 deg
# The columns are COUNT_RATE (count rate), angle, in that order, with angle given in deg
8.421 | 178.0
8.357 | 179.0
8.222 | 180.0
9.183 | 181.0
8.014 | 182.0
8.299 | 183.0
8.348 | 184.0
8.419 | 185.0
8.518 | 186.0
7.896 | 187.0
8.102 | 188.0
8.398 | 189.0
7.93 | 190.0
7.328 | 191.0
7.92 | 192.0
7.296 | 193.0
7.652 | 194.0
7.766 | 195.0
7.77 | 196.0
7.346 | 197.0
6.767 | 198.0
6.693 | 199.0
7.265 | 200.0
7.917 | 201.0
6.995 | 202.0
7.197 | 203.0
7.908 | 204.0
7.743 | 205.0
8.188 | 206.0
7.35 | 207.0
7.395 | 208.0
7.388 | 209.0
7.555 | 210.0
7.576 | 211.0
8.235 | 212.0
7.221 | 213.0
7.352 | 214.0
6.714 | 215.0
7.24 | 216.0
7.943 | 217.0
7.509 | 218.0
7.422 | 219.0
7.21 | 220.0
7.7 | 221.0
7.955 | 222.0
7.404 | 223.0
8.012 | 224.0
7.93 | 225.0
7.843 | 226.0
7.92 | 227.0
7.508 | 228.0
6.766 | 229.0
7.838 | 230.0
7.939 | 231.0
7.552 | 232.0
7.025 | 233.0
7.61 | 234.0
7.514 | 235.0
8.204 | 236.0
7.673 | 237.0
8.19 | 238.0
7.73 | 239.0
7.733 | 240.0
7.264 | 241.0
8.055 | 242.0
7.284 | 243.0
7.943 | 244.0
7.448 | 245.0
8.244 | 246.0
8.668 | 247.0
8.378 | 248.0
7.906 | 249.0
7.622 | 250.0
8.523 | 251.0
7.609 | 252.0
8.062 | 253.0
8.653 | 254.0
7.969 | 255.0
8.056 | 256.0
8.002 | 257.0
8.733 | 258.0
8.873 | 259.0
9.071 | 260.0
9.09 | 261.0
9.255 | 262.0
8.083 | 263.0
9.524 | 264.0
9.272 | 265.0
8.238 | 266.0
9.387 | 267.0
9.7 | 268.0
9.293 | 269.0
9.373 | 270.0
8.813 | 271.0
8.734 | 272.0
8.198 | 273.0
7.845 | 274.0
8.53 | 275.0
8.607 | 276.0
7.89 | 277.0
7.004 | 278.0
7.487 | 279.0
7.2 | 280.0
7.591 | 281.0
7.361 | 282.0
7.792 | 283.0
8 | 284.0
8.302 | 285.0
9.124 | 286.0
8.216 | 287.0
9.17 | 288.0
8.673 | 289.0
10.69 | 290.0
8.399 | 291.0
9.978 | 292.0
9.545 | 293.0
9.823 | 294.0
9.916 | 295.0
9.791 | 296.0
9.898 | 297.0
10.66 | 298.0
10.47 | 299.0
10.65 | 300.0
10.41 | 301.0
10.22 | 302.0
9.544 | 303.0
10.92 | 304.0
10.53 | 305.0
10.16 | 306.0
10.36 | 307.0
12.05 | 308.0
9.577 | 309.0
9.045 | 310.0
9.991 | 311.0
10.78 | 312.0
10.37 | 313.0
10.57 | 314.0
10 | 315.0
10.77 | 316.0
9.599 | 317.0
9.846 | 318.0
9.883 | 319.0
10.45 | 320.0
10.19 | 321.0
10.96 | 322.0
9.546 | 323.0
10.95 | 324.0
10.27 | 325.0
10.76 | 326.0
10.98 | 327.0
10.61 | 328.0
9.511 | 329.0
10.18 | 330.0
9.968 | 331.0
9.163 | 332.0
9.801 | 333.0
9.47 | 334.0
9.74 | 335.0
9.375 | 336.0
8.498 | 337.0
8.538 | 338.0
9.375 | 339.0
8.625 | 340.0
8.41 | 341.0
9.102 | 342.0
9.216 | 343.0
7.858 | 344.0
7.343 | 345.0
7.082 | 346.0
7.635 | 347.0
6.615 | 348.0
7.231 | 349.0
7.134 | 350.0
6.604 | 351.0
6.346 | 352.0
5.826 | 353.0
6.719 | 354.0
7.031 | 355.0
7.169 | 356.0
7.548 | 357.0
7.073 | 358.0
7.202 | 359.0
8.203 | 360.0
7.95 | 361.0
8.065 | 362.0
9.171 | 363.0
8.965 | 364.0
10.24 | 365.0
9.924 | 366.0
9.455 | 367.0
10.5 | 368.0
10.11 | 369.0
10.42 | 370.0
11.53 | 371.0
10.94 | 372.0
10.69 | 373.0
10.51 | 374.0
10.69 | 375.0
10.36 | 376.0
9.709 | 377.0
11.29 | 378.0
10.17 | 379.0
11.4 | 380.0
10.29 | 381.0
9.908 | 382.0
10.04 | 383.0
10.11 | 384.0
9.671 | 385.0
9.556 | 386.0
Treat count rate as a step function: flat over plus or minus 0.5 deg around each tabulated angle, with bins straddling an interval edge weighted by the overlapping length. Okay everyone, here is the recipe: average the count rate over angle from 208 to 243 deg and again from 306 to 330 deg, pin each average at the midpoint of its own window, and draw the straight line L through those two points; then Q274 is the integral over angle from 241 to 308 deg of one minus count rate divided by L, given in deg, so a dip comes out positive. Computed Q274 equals 1.5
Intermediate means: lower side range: 7.6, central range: 8.84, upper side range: 10.3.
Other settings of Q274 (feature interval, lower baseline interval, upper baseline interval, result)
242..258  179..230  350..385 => 0.1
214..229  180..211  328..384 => 0.7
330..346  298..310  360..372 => 1.7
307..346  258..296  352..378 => -3.7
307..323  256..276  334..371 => -3.3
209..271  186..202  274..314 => 2.9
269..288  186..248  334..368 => -0.8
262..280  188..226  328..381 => -0.9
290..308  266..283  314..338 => -2.0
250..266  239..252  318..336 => -0.6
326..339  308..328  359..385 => 0.7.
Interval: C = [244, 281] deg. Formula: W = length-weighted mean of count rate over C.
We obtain 8.41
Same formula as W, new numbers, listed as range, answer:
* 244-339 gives 9.26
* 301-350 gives 9.6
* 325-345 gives 9.4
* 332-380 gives 8.79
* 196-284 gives 7.92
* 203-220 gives 7.53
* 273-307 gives 9.11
